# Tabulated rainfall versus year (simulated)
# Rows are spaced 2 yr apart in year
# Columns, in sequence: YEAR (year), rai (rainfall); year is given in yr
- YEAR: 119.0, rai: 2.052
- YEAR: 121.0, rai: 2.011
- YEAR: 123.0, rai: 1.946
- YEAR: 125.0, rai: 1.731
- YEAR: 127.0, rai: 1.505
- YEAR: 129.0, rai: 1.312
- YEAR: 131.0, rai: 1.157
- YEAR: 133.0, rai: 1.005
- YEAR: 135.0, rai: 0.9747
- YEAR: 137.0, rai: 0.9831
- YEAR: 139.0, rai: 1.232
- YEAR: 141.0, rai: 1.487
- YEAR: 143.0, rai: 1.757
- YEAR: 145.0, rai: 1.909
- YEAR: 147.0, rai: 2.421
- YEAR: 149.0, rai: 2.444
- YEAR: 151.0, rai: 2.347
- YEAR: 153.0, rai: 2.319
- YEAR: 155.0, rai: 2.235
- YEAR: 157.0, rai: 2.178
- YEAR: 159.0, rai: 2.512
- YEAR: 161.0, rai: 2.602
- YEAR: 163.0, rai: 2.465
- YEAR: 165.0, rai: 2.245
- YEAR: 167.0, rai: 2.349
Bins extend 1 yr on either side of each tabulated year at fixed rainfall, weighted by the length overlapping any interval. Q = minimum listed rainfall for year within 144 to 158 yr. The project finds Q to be 1.909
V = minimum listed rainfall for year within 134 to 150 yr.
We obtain 0.9747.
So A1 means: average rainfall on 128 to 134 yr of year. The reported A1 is 1.16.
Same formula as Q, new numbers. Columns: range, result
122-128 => 1.505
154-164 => 2.178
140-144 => 1.487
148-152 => 2.347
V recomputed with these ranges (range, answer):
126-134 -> 1.005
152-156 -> 2.235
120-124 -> 1.946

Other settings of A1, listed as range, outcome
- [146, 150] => 2.43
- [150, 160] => 2.32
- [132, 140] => 1.05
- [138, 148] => 1.76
